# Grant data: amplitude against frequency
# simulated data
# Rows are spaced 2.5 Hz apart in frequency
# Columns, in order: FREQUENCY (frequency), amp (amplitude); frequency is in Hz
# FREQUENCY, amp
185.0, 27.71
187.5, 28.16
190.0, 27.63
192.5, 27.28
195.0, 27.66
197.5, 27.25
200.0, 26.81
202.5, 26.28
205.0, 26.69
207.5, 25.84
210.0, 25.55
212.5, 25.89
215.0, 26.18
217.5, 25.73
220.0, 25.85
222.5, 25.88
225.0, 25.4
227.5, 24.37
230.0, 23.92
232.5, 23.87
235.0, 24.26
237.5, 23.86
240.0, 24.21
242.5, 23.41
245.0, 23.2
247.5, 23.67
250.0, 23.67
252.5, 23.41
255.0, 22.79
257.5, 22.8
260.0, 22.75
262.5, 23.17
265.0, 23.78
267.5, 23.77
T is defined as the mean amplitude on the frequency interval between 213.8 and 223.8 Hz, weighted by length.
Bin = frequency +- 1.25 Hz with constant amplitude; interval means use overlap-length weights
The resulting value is 25.9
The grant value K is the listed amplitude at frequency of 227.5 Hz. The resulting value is 24.37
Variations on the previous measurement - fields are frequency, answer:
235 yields 24.26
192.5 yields 27.28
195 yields 27.66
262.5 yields 23.17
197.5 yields 27.25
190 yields 27.63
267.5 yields 23.77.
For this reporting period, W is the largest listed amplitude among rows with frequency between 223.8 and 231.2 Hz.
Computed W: 25.4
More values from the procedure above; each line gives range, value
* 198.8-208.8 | 26.81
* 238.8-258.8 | 24.21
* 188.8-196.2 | 27.66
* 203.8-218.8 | 26.69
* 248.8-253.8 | 23.67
